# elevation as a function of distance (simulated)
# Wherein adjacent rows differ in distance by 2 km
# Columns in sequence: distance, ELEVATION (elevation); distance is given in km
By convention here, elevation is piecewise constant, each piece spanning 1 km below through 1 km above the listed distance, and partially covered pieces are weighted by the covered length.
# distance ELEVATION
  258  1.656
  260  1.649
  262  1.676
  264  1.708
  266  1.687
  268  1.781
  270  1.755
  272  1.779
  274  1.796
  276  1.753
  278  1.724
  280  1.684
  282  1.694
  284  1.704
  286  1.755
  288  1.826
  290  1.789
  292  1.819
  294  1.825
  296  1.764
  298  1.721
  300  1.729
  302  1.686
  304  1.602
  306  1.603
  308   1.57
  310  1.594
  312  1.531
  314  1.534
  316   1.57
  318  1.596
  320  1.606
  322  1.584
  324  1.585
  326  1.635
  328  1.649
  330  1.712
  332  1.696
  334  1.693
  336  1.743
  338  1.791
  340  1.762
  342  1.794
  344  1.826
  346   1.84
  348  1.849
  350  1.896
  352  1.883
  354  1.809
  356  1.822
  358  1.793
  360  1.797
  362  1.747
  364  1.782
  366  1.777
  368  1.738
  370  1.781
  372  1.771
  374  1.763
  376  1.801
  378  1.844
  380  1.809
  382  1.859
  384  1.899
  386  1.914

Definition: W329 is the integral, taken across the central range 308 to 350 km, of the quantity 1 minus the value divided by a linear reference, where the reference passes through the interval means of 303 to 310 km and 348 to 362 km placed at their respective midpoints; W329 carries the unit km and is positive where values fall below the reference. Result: 0.5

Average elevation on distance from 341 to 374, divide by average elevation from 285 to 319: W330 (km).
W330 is 1.08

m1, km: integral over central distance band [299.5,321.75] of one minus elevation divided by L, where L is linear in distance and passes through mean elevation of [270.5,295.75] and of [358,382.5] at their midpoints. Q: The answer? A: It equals 2.2 km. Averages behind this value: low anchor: 1.76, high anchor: 1.79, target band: 1.6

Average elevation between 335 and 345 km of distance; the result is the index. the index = 1.78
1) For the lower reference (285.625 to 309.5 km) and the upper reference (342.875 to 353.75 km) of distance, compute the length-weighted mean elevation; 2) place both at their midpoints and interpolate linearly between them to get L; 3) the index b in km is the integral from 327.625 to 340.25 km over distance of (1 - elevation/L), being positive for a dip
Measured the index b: 0.7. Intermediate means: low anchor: 1.72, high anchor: 1.85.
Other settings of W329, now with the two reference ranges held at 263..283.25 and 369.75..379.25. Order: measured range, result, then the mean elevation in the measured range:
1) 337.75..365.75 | -0.52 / 1.81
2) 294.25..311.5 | 0.89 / 1.66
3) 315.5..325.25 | 0.95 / 1.59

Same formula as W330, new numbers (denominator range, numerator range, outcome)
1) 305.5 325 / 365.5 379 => 1.13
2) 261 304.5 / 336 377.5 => 1.03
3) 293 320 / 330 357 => 1.10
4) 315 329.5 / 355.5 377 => 1.11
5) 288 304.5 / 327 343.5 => 0.99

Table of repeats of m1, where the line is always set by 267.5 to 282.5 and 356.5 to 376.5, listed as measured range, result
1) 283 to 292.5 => -0.1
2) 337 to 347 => -0.2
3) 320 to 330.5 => 0.8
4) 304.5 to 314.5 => 1.1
